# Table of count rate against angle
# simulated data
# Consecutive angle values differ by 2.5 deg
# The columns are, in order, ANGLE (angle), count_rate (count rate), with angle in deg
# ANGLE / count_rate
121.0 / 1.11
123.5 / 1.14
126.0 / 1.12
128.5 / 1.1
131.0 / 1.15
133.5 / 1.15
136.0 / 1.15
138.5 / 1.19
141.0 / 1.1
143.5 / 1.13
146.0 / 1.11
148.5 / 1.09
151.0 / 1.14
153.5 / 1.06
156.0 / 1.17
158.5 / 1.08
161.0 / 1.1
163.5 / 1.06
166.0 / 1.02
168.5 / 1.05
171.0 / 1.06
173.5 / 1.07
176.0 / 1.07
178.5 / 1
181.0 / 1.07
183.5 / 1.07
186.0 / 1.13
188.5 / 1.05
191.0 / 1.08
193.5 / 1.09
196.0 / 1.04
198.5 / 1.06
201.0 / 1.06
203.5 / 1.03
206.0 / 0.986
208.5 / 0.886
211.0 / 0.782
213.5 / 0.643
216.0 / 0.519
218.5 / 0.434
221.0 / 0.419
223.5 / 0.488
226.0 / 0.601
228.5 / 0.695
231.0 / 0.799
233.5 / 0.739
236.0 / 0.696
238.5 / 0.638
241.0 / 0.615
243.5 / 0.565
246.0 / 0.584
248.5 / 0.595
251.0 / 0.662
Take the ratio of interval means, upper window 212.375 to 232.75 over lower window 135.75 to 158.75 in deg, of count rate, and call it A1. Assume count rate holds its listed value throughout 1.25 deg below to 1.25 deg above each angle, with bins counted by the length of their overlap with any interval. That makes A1 0.5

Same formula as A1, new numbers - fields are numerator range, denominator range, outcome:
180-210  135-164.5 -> 0.94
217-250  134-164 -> 0.54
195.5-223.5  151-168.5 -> 0.72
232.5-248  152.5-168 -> 0.59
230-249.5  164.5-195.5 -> 0.61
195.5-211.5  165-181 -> 0.94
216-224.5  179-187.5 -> 0.42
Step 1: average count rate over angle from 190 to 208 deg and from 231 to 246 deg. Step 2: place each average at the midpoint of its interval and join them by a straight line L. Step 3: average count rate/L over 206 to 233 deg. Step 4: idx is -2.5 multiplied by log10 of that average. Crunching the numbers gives 0.28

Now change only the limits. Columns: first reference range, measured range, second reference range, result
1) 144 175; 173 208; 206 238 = -0.211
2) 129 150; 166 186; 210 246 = -0.155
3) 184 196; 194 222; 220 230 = 0.021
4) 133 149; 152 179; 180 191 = 0.034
